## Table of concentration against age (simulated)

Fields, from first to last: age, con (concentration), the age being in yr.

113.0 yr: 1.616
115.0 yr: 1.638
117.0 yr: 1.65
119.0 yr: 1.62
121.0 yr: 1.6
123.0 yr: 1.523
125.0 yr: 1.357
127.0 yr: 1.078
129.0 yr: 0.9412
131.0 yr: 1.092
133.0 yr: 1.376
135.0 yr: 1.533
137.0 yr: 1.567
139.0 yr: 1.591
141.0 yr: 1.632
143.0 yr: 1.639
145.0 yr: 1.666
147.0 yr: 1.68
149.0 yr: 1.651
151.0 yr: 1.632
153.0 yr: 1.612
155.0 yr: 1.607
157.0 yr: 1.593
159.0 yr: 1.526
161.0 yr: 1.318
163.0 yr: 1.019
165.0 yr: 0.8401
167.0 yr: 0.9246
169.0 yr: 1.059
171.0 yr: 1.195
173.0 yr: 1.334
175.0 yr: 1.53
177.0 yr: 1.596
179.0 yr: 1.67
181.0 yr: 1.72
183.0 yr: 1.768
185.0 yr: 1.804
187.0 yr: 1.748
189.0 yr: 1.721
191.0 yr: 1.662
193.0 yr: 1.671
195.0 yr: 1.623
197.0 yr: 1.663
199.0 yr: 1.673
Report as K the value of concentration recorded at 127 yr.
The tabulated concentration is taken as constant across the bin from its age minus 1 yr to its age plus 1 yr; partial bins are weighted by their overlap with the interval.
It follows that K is 1.078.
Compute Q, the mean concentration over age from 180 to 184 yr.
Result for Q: 1.74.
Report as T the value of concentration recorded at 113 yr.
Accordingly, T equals 1.616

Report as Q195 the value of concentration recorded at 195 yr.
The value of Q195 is 1.623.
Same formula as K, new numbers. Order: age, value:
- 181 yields 1.72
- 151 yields 1.632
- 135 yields 1.533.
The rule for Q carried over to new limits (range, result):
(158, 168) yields 1.13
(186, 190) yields 1.73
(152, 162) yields 1.53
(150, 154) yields 1.62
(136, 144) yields 1.61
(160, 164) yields 1.17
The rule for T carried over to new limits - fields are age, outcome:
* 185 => 1.804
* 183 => 1.768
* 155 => 1.607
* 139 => 1.591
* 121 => 1.6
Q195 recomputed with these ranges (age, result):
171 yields 1.195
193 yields 1.671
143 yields 1.639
